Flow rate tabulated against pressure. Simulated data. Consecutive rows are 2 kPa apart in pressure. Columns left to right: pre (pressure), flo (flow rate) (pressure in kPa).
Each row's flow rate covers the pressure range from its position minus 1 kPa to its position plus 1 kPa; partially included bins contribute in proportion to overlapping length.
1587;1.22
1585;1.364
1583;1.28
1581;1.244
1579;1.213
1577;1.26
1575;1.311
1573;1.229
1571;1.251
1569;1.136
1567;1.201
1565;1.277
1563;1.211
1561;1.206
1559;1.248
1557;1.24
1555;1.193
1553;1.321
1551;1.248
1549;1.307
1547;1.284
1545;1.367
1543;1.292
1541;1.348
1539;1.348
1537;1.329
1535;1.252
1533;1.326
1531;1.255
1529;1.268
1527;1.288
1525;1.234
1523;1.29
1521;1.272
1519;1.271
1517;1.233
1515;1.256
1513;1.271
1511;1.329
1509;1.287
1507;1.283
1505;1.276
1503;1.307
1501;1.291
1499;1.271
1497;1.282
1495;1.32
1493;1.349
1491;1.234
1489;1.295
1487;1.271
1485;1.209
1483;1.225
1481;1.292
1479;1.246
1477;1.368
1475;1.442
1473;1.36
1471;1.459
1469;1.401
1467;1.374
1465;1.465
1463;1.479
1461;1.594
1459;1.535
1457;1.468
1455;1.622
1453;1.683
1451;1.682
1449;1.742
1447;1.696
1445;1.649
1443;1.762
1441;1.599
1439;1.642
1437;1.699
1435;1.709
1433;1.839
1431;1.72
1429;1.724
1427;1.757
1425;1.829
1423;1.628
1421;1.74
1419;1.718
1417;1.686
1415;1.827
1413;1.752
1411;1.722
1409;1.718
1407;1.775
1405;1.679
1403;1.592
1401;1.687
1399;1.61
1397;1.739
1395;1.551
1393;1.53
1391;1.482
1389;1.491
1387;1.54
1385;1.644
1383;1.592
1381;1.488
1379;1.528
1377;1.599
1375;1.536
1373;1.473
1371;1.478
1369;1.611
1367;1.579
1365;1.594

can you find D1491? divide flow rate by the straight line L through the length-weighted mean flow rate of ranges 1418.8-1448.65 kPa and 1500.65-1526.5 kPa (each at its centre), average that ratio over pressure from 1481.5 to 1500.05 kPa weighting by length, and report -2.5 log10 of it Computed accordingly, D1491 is 0.103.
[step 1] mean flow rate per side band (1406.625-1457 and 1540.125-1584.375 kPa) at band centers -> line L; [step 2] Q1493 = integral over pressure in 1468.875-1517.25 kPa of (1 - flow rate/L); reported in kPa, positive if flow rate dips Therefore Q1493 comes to 6.3 kPa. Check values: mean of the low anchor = 1.71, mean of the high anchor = 1.26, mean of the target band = 1.3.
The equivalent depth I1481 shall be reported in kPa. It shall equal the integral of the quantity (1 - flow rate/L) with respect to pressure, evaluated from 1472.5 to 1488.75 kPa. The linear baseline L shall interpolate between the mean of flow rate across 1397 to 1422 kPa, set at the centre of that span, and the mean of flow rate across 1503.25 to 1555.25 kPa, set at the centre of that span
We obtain 1.8 kPa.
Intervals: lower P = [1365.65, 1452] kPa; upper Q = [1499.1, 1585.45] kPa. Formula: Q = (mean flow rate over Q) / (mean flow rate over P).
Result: 0.77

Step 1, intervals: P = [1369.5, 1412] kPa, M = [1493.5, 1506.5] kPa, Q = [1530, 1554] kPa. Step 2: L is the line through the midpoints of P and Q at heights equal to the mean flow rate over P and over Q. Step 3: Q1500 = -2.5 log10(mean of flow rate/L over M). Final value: 0.075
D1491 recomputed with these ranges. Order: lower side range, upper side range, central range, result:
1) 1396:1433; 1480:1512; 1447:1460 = -0.08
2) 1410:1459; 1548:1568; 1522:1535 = 0.07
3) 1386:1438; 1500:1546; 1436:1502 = 0.02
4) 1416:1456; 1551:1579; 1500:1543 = 0.09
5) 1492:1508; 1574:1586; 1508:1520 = 0.02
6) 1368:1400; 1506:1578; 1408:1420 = -0.16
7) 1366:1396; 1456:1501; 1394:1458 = -0.16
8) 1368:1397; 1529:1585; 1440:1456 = -0.17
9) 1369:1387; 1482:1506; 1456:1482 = -0.07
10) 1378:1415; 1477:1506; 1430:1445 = -0.16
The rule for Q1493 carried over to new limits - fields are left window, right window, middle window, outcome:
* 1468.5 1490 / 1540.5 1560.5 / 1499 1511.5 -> 0.1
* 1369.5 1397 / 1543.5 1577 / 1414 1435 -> -3.9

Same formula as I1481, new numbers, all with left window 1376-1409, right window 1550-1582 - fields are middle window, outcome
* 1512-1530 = 0.9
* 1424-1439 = -2.3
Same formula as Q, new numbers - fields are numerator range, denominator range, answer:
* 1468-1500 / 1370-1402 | 0.84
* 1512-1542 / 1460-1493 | 0.95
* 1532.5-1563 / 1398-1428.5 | 0.75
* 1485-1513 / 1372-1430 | 0.78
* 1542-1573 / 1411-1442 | 0.73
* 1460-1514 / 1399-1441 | 0.78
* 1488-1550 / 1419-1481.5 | 0.81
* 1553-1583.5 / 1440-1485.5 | 0.83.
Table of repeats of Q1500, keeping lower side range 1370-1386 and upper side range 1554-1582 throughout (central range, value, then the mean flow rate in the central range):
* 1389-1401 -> -0.05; 1.58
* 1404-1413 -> -0.16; 1.73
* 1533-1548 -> -0.04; 1.32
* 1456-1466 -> -0.08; 1.51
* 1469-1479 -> 0.00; 1.39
